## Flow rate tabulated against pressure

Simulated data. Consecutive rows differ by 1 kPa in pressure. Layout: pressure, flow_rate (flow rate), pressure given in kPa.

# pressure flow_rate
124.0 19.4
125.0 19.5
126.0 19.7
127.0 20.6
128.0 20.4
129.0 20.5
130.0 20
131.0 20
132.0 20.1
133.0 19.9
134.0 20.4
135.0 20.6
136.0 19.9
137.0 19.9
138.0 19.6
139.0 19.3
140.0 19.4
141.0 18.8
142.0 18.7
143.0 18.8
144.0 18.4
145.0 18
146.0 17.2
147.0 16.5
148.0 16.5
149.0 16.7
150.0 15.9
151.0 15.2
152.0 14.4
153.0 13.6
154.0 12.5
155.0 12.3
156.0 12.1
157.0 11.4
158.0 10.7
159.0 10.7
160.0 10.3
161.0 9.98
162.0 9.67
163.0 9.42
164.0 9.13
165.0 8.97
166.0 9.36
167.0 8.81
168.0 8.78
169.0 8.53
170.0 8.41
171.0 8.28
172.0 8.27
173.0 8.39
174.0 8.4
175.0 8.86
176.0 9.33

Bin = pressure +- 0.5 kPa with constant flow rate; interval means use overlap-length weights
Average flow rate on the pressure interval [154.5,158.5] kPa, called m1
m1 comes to 11.6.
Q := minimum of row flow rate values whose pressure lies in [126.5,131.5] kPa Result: 20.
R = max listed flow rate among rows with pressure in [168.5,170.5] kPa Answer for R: 8.53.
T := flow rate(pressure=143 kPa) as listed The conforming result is 18.8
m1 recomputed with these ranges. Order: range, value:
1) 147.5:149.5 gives 16.6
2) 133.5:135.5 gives 20.5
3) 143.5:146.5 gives 17.9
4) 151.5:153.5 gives 14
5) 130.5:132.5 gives 20.1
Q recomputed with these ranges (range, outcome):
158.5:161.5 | 9.98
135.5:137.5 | 19.9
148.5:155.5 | 12.3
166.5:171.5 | 8.28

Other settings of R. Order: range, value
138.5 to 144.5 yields 19.4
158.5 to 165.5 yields 10.7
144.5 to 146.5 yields 18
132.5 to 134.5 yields 20.4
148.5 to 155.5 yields 16.7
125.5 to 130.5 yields 20.6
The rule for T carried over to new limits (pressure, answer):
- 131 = 20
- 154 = 12.5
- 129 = 20.5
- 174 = 8.4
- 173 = 8.39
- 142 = 18.7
